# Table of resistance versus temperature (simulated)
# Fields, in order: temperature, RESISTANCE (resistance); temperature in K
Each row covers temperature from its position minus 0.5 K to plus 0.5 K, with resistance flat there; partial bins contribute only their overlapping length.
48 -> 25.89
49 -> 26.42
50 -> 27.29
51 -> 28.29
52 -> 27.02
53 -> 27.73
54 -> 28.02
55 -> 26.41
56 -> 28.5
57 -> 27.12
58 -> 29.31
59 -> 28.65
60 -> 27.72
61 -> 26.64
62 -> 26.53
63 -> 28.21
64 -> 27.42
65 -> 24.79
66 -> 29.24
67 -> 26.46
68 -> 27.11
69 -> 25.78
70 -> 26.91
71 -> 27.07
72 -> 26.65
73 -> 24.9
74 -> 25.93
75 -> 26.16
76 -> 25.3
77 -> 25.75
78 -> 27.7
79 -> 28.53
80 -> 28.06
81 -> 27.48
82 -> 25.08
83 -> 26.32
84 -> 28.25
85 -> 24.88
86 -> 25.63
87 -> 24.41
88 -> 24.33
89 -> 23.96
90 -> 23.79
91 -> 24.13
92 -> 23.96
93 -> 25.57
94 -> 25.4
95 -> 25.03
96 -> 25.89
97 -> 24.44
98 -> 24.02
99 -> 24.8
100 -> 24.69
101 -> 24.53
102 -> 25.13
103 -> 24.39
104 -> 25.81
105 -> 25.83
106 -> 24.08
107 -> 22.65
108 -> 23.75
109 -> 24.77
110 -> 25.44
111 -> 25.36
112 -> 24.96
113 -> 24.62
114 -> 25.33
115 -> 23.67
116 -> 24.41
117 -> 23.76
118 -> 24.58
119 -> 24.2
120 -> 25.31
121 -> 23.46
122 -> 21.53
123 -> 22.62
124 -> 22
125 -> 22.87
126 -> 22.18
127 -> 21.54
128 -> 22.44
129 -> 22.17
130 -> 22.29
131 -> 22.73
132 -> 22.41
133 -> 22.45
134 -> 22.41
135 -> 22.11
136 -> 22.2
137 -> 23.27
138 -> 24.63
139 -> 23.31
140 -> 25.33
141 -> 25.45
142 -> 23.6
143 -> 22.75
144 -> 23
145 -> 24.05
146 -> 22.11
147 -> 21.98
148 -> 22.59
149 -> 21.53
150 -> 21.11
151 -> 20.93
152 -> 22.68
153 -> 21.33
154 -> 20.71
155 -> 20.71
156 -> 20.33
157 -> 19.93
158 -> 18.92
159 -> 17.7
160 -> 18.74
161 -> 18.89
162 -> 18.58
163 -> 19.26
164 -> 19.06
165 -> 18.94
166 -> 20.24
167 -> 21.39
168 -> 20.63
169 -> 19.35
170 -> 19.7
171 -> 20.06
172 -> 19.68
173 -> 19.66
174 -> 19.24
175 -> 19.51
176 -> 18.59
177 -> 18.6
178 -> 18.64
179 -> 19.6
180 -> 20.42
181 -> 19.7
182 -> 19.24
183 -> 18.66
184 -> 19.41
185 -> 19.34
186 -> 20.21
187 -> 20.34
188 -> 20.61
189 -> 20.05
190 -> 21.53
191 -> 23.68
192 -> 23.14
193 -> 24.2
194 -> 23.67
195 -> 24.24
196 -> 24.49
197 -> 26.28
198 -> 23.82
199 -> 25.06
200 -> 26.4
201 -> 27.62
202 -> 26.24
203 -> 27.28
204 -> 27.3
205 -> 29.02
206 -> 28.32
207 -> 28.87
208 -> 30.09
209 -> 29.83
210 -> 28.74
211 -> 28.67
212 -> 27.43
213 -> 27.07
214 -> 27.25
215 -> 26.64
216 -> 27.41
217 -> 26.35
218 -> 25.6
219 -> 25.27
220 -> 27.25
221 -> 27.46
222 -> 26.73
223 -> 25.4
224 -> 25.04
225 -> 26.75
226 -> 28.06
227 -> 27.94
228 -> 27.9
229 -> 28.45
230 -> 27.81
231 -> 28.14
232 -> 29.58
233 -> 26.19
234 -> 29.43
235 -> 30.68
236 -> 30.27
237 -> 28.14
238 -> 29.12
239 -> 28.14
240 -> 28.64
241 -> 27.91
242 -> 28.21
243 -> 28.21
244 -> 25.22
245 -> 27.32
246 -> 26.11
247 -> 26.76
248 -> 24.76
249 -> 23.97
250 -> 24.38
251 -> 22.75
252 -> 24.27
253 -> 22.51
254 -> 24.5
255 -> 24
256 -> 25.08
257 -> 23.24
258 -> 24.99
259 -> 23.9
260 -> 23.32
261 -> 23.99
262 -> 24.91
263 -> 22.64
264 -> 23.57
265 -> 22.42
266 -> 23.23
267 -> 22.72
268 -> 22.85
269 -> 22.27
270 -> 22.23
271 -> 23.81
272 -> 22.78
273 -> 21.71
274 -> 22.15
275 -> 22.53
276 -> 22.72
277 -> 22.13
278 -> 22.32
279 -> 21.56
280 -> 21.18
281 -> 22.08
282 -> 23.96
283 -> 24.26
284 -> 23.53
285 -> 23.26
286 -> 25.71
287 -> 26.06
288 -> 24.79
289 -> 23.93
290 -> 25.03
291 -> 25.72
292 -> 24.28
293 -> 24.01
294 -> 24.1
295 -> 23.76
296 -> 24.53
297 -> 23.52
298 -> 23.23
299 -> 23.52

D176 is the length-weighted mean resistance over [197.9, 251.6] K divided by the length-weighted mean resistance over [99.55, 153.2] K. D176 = 1.17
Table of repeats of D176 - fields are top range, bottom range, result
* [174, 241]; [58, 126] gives 1.00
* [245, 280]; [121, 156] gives 1.04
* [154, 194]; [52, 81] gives 0.74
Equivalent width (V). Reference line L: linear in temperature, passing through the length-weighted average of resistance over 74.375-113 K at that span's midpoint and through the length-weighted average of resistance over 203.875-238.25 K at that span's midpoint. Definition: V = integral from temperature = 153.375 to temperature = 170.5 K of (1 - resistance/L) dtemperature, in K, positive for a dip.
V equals 4.5 K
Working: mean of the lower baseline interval 25.3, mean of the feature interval 19.6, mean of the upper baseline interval 27.8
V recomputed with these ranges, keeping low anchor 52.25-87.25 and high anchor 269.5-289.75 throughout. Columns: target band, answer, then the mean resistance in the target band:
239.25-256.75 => -1.4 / 25.6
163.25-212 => 4.0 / 22.7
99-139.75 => 3.7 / 23.7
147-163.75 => 3.4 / 20.3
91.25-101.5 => 0.6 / 24.8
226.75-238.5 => -2.3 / 28.7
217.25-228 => -1.1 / 26.6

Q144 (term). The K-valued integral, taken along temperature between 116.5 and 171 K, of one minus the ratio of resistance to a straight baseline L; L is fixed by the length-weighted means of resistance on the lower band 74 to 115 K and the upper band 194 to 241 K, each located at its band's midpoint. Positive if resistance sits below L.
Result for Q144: 9.0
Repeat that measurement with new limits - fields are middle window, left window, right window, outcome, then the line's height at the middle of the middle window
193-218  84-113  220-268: -1.2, 25.7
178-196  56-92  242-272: 2.8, 25.1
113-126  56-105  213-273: 1.2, 26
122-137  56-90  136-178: 0.3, 22.8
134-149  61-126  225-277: 1.2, 25.3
